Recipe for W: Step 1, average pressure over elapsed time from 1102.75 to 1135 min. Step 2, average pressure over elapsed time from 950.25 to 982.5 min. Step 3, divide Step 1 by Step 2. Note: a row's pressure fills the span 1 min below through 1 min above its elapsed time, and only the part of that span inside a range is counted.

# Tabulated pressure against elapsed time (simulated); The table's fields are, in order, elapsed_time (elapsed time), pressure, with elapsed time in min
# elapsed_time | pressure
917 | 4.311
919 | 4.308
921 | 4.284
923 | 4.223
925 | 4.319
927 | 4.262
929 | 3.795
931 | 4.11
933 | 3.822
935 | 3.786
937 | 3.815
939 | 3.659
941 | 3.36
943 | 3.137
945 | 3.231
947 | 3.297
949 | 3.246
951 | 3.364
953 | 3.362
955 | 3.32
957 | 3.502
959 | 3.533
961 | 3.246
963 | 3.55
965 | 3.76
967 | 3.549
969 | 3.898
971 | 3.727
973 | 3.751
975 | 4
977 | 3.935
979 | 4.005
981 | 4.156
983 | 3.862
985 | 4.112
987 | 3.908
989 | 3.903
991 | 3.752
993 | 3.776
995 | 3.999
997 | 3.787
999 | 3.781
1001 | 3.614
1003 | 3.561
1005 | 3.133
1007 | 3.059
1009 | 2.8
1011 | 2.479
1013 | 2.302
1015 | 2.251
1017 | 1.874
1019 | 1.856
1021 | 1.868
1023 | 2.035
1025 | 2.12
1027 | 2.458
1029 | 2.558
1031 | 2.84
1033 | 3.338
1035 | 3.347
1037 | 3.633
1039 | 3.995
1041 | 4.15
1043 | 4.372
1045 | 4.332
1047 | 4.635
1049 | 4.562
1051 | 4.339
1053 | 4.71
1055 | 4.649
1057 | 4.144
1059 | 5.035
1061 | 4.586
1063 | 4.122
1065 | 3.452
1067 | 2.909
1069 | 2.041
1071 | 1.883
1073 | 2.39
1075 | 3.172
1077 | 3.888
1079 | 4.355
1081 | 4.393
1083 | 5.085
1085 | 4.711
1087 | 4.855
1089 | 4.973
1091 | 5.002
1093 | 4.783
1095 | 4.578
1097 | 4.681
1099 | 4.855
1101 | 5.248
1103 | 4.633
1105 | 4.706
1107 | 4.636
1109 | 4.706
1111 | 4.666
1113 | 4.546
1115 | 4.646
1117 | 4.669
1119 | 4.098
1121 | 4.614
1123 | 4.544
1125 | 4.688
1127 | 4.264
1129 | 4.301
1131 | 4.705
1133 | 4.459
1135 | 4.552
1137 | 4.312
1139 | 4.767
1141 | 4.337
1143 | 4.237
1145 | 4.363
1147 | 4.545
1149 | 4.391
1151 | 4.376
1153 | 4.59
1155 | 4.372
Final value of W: 1.24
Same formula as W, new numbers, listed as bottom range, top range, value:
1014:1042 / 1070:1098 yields 1.53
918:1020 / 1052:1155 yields 1.22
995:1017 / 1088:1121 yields 1.54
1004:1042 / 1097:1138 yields 1.68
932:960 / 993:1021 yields 0.85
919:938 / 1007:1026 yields 0.55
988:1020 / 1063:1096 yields 1.25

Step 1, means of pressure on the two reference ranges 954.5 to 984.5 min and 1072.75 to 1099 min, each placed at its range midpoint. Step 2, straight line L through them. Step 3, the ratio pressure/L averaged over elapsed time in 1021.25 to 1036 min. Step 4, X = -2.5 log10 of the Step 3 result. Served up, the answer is 0.48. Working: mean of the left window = 3.73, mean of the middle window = 2.63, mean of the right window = 4.45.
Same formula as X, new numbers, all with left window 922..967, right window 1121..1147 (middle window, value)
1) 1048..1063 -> -0.107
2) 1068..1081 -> 0.344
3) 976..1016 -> 0.099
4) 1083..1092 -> -0.153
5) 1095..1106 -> -0.115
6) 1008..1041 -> 0.441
